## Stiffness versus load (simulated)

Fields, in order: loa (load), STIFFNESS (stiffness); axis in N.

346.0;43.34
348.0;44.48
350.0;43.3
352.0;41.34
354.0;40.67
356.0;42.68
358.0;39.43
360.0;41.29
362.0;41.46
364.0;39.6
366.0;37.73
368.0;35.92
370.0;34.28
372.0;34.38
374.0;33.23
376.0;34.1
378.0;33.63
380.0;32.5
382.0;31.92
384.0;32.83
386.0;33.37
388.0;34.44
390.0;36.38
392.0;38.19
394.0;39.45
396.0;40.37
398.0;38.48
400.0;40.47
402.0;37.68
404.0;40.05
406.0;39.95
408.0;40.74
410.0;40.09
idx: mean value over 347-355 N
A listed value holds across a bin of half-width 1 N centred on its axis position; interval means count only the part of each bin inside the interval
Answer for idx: 42.4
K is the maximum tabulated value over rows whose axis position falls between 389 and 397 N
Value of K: 40.37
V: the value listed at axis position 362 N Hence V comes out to 41.46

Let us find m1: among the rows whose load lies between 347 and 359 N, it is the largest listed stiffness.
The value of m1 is 44.48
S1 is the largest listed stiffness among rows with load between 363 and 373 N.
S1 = 39.6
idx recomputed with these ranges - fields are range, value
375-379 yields 33.9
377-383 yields 32.7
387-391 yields 35.4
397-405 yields 39.2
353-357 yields 41.7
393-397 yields 39.9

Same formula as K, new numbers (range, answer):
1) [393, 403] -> 40.47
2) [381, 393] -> 38.19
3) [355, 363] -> 42.68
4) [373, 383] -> 34.1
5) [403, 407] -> 40.05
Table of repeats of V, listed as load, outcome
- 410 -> 40.09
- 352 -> 41.34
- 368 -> 35.92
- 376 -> 34.1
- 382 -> 31.92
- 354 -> 40.67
